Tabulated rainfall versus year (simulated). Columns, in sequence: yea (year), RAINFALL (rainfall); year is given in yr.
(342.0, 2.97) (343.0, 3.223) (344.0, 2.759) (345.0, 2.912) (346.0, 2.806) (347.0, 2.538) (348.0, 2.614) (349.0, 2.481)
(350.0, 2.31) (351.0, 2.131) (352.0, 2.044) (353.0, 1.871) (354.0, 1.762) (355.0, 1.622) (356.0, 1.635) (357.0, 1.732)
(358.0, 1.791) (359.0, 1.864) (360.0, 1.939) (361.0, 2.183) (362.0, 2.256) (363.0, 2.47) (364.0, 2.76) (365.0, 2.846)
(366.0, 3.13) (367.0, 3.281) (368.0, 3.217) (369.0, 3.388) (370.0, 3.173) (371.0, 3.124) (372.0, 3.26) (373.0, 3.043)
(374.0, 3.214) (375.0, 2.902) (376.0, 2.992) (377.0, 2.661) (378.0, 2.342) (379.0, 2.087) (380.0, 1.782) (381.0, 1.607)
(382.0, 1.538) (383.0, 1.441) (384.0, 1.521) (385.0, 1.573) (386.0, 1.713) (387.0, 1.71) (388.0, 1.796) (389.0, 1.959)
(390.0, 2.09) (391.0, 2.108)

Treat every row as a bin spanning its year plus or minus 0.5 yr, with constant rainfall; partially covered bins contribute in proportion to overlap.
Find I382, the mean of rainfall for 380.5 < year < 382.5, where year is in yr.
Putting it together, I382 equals 1.57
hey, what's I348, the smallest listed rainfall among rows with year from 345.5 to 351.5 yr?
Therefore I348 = 2.131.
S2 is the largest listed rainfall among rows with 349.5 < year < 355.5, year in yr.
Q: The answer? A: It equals 2.31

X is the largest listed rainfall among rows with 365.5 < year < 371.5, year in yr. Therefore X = 3.388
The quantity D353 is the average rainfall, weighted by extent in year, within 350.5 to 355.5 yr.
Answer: 1.89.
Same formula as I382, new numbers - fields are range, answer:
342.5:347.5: 2.85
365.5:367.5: 3.21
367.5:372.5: 3.23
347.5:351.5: 2.38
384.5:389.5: 1.75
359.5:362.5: 2.13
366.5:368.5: 3.25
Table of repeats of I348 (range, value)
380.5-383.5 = 1.441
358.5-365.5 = 1.864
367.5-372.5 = 3.124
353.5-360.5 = 1.622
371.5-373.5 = 3.043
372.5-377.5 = 2.661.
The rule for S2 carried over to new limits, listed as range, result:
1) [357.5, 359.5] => 1.864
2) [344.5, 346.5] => 2.912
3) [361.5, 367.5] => 3.281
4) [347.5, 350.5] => 2.614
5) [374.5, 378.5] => 2.992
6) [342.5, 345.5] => 3.223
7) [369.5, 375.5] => 3.26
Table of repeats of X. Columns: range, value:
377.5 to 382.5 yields 2.342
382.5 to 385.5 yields 1.573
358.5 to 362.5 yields 2.256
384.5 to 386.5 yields 1.713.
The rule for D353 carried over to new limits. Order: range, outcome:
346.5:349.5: 2.54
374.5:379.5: 2.6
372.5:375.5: 3.05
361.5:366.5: 2.69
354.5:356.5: 1.63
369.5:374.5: 3.16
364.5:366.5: 2.99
